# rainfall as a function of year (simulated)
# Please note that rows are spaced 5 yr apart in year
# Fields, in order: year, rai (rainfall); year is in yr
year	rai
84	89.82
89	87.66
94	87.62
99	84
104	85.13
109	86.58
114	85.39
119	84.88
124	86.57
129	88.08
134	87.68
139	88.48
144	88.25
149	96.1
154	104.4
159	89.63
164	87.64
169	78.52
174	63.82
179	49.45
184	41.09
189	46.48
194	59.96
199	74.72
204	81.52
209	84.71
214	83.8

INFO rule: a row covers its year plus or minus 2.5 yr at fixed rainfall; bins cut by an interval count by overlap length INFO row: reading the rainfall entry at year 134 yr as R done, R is 87.68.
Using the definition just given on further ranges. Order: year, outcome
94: 87.62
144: 88.25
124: 86.57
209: 84.71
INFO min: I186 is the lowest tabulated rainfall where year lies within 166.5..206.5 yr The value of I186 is 41.09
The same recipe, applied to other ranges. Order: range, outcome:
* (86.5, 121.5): 84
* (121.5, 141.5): 86.57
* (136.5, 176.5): 63.82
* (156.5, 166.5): 87.64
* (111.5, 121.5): 84.88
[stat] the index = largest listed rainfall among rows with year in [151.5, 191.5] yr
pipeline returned 104.4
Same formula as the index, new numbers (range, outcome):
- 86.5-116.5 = 87.66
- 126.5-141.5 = 88.48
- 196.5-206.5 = 81.52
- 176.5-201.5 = 74.72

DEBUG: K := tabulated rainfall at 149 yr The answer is 96.1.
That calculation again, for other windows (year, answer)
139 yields 88.48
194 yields 59.96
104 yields 85.13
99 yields 84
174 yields 63.82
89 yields 87.66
